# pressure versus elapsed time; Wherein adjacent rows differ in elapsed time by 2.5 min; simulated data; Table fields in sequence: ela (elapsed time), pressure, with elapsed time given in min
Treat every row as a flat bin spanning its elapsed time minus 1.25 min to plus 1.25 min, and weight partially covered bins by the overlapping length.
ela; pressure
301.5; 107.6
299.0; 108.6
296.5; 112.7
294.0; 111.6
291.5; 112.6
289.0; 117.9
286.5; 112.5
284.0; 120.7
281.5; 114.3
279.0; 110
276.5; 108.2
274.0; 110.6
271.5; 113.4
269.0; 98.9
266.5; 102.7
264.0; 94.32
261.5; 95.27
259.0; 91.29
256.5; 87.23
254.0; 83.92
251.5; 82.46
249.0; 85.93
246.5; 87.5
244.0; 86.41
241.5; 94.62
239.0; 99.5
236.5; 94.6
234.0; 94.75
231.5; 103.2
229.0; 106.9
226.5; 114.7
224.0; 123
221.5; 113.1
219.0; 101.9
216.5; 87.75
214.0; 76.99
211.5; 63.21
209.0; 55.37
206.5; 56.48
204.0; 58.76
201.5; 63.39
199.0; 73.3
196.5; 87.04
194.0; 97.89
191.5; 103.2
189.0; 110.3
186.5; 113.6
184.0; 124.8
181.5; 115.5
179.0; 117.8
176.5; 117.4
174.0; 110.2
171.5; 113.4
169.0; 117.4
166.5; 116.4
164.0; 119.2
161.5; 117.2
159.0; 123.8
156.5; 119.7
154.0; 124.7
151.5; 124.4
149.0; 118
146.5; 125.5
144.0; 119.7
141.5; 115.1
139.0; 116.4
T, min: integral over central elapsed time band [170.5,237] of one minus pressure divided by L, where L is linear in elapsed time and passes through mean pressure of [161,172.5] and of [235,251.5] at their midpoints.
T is 5.0 min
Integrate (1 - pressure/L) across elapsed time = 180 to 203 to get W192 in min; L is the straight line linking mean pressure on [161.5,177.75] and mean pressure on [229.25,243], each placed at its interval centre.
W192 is 2.4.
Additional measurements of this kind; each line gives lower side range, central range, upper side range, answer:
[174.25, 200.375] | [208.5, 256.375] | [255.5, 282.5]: 5.13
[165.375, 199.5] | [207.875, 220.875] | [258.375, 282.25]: 3.43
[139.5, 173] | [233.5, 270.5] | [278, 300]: 7.43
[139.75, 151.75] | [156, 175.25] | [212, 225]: -0.51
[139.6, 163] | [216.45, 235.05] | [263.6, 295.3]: 1.25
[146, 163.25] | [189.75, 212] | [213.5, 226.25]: 7.05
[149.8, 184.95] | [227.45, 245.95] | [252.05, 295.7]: 2.12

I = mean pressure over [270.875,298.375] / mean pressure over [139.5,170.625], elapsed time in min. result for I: 0.94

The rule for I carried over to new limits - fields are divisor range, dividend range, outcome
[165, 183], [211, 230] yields 0.86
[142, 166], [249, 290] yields 0.84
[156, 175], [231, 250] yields 0.79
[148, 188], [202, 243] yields 0.76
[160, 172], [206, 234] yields 0.79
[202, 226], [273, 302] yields 1.37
